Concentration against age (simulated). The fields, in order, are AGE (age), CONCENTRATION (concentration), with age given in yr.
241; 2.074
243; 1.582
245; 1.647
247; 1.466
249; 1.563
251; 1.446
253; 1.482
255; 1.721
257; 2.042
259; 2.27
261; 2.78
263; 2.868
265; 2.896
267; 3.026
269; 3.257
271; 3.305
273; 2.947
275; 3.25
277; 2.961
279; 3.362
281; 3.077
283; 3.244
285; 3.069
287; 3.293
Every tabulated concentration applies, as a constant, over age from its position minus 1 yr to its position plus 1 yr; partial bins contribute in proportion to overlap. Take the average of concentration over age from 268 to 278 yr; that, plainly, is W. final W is 3.14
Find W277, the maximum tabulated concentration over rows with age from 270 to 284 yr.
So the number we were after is 3.362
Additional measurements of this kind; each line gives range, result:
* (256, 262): 2.78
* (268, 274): 3.305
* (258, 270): 3.257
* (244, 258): 2.042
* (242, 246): 1.647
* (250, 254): 1.482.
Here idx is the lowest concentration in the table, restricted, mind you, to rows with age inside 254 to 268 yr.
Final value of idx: 1.721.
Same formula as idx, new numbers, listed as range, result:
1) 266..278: 2.947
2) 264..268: 2.896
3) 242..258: 1.446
